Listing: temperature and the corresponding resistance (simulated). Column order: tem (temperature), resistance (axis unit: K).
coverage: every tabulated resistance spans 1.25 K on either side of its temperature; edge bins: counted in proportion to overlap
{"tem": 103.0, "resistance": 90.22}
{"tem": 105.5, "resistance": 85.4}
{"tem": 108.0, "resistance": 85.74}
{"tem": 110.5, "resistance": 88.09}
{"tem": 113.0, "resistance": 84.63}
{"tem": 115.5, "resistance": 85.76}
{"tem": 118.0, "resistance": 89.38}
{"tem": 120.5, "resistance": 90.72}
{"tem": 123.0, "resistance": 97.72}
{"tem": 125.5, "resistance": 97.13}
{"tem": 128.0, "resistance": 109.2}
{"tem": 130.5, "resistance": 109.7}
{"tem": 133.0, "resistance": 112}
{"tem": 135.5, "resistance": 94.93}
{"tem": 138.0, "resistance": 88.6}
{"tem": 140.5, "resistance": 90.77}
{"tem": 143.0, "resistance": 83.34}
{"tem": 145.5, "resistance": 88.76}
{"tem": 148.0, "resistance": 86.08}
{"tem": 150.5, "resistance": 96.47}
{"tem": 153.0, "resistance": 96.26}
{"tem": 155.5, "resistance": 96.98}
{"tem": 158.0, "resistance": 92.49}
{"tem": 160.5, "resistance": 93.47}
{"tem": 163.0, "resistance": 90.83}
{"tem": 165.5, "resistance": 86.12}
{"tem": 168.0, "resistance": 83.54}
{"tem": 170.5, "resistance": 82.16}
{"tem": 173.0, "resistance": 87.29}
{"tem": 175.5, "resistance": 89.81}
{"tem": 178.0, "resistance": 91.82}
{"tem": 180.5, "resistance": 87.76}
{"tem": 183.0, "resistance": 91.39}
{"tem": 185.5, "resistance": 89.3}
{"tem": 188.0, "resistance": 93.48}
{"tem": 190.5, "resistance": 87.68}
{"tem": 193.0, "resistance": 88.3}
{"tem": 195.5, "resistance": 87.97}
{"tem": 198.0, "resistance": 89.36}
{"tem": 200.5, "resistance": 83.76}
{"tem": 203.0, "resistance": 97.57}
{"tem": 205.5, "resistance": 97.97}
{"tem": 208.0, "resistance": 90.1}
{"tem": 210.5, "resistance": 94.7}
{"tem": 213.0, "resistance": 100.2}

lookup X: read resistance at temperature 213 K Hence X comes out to 100.2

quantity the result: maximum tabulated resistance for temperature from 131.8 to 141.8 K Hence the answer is 112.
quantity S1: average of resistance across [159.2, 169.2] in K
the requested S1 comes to 88.5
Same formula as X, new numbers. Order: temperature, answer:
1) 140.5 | 90.77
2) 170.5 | 82.16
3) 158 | 92.49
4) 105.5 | 85.4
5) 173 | 87.29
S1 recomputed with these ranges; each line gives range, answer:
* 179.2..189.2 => 90.5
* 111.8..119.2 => 86.6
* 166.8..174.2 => 84.3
